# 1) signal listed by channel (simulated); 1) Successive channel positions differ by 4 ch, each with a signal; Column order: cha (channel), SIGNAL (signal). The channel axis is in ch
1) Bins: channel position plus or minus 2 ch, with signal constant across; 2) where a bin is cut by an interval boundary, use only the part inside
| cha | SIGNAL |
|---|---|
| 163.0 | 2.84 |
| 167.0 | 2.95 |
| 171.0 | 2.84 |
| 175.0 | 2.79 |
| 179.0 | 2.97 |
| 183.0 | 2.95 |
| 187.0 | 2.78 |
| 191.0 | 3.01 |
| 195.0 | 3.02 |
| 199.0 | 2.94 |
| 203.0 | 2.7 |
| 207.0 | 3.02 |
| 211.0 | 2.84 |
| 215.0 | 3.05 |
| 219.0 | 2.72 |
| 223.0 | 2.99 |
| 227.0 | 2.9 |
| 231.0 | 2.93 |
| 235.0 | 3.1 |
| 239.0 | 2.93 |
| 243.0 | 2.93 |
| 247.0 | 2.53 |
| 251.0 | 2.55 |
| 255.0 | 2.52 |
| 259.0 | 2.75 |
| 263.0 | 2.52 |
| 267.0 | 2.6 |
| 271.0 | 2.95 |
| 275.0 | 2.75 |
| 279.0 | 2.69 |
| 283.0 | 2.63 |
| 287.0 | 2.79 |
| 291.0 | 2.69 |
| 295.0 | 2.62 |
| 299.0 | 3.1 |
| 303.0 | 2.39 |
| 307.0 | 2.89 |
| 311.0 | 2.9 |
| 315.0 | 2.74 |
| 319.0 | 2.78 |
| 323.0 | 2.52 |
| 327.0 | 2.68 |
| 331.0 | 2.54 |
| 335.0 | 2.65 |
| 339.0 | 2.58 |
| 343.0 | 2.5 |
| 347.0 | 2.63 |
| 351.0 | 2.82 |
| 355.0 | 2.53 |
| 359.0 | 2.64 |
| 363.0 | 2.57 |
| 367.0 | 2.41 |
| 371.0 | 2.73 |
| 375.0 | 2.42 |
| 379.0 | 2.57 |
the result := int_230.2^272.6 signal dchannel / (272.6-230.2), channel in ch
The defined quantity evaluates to 2.75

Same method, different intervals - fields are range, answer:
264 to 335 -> 2.72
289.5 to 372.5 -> 2.66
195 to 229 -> 2.9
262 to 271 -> 2.65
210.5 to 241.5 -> 2.94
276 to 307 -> 2.72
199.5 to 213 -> 2.86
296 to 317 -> 2.8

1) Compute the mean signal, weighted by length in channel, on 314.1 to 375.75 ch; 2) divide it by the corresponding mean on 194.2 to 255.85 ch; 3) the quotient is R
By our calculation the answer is 0.9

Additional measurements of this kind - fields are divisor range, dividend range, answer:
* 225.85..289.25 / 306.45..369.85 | 0.96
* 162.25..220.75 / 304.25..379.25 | 0.91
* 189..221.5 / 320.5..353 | 0.90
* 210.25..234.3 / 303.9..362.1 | 0.91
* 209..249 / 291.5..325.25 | 0.95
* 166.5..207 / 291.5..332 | 0.94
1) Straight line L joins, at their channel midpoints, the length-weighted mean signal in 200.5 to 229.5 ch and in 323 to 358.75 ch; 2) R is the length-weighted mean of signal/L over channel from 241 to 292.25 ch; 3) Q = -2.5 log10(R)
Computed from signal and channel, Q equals 0.036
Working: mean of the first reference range 2.89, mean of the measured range 2.68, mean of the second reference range 2.61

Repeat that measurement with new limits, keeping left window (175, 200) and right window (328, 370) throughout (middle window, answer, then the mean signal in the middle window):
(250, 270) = 0.069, 2.61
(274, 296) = 0.013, 2.7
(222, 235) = -0.043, 2.96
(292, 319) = -0.035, 2.77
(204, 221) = -0.006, 2.9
